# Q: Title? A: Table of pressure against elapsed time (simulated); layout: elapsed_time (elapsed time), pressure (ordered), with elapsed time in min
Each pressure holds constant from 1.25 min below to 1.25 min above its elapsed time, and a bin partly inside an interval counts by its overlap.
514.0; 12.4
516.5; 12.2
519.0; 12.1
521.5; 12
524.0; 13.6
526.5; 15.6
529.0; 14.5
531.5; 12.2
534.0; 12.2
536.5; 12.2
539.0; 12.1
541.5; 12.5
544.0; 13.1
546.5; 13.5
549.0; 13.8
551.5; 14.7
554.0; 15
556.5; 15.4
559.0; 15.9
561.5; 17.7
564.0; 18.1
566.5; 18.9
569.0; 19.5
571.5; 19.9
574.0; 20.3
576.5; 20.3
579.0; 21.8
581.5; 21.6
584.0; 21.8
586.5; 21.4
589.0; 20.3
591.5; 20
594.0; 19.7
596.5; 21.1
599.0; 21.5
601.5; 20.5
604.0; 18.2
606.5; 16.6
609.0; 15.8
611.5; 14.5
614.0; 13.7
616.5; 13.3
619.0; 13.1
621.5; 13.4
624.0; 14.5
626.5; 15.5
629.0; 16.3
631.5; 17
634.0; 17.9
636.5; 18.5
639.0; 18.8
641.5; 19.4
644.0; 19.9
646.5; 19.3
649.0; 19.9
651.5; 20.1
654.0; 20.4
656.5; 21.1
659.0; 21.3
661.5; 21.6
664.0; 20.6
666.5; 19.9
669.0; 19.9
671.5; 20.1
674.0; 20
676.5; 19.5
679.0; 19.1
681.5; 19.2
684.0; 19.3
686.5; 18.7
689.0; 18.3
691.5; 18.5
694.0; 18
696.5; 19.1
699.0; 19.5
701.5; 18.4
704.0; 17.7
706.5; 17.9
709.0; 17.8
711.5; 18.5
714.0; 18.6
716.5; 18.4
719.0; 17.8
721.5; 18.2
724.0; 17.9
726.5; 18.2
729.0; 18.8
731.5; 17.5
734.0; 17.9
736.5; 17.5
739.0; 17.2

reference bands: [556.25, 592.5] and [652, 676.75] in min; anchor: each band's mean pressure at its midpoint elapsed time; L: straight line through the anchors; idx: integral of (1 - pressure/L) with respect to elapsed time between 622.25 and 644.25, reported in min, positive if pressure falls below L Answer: 3.1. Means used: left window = 19.6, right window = 20.5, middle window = 17.3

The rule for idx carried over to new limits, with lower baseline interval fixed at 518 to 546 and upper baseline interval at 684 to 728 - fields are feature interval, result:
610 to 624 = 1.67 min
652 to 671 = -4.11 min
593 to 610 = -4.52 min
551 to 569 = -3.89 min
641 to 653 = -2.35 min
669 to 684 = -1.85 min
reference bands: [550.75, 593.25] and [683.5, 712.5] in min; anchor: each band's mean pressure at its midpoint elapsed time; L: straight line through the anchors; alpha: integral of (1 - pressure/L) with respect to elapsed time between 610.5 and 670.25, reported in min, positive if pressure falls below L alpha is 2.5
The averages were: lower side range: 19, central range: 17.9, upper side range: 18.5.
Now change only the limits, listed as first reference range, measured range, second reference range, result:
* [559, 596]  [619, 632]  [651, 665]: 3.5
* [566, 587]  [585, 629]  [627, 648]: 5.2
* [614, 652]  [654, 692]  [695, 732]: -4.8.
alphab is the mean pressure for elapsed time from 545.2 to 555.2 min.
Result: 14.2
